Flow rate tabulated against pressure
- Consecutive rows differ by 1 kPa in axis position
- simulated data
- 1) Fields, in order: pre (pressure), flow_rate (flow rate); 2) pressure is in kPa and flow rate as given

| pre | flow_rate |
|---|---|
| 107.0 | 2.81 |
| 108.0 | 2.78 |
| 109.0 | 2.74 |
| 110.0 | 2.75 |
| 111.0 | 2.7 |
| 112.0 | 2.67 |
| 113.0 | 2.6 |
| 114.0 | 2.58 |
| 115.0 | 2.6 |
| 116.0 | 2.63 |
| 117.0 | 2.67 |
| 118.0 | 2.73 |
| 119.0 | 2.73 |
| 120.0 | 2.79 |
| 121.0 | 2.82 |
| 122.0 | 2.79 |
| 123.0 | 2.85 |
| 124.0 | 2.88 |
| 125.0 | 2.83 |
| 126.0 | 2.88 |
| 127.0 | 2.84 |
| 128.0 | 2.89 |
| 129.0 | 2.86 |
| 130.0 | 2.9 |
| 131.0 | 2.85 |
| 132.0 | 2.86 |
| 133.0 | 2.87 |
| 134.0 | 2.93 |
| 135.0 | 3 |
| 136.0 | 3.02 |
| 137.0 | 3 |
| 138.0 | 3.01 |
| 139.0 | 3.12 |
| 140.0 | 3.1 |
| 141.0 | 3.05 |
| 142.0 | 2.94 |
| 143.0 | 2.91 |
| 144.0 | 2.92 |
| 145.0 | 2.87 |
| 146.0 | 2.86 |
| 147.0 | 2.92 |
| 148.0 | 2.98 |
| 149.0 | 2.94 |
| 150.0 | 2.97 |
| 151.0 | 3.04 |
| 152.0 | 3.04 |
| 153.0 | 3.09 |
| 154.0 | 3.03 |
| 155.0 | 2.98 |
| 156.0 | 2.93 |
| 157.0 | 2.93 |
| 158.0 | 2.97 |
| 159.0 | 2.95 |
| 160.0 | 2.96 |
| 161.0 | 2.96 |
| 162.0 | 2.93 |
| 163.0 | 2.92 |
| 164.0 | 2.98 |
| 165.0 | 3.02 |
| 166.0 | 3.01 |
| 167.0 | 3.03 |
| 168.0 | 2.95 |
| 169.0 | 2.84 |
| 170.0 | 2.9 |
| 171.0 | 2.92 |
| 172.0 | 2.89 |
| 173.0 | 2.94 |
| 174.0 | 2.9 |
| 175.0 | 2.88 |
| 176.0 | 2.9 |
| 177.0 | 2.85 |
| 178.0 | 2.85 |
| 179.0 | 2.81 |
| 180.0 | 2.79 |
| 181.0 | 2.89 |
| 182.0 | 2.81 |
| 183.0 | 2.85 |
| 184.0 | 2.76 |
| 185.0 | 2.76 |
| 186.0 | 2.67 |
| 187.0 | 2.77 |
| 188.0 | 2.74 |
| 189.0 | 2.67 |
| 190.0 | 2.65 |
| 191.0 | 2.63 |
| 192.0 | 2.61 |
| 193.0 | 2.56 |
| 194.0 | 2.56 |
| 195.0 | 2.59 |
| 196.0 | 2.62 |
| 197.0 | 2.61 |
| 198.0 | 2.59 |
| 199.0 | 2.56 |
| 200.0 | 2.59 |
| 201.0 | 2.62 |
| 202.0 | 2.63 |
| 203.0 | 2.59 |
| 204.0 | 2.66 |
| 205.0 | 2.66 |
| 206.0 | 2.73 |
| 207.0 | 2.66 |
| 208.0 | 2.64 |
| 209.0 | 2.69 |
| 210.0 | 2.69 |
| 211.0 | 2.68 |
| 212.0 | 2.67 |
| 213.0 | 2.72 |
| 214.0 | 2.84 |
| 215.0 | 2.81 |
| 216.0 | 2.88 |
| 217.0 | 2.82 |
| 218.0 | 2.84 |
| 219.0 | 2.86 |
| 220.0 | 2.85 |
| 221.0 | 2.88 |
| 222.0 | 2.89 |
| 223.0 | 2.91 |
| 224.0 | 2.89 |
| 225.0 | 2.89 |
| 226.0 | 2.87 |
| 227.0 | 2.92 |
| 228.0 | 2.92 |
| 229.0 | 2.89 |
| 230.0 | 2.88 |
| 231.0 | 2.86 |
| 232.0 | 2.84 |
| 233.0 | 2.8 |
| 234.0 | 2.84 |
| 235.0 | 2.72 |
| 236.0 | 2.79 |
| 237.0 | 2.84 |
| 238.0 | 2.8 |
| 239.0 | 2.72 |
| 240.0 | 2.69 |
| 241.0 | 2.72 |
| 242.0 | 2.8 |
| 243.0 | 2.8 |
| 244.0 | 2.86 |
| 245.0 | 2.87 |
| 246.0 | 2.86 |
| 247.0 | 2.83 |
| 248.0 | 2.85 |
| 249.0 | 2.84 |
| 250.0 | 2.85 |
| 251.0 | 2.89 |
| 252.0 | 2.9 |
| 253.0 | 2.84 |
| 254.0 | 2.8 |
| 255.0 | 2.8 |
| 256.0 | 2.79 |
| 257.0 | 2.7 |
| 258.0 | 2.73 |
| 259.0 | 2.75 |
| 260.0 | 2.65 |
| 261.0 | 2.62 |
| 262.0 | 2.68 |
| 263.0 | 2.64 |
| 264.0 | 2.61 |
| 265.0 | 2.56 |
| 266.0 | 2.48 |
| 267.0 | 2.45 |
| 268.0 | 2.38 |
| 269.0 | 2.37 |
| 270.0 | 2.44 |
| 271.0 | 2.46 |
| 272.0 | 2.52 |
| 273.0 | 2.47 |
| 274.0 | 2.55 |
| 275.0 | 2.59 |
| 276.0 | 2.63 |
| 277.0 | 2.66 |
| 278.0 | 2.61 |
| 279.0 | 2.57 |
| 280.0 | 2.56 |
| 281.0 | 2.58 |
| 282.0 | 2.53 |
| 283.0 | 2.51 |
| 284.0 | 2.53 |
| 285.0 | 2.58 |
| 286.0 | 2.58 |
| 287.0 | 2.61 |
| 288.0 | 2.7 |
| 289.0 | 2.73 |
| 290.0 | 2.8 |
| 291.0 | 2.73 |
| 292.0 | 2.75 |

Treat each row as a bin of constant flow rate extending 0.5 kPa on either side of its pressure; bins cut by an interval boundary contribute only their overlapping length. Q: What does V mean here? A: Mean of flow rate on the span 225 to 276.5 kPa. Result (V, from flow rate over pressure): 2.73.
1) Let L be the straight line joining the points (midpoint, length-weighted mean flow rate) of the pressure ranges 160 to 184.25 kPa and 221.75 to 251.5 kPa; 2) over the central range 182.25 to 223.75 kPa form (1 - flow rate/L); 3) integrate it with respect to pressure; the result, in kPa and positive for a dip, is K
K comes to 2.3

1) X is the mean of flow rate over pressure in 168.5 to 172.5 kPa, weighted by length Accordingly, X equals 2.89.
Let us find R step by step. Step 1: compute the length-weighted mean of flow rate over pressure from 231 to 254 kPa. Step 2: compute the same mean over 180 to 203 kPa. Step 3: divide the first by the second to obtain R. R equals 1.05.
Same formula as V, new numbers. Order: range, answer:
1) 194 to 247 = 2.77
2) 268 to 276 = 2.49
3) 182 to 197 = 2.68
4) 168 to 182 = 2.87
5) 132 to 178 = 2.96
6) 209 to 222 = 2.79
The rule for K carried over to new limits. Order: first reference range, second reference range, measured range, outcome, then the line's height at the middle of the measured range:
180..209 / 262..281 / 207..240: -2.44 kPa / 2.62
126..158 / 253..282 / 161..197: 0.49 kPa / 2.85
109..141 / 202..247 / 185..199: 0.84 kPa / 2.81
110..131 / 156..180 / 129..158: -1.26 kPa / 2.84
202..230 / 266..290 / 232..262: -1.35 kPa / 2.67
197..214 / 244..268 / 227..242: -0.62 kPa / 2.7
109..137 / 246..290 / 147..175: -2.05 kPa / 2.76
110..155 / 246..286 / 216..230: -0.85 kPa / 2.71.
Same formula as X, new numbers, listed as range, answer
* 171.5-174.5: 2.91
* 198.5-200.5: 2.58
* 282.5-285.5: 2.54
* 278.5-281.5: 2.57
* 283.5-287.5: 2.57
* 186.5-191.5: 2.69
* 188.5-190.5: 2.66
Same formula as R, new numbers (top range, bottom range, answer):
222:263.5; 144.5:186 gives 0.96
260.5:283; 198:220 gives 0.94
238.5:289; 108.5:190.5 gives 0.93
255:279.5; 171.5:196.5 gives 0.94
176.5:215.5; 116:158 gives 0.92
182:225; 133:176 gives 0.92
